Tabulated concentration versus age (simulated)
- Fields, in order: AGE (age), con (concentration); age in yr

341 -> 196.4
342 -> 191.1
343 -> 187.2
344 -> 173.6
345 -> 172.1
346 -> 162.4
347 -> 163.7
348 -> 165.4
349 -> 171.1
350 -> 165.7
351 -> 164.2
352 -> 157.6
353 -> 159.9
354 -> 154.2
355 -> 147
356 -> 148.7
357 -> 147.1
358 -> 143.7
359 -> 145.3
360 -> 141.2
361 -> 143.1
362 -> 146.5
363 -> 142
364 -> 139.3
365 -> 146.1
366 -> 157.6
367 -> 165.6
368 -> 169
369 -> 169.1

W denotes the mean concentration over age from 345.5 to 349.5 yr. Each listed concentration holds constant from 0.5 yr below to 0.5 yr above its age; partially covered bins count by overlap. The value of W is 166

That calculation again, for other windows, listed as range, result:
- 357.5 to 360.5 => 143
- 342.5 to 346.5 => 174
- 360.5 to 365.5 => 143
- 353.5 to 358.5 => 148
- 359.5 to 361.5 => 142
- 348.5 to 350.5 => 168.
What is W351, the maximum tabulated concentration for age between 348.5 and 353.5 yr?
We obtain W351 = 171.1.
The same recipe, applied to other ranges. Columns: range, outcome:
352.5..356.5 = 159.9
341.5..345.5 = 191.1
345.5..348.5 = 165.4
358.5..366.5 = 157.6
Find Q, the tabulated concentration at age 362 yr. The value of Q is 146.5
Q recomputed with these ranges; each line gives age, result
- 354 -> 154.2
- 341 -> 196.4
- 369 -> 169.1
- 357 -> 147.1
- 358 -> 143.7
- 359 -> 145.3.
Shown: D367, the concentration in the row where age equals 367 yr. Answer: 165.6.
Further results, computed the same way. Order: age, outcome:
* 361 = 143.1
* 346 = 162.4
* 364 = 139.3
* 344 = 173.6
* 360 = 141.2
